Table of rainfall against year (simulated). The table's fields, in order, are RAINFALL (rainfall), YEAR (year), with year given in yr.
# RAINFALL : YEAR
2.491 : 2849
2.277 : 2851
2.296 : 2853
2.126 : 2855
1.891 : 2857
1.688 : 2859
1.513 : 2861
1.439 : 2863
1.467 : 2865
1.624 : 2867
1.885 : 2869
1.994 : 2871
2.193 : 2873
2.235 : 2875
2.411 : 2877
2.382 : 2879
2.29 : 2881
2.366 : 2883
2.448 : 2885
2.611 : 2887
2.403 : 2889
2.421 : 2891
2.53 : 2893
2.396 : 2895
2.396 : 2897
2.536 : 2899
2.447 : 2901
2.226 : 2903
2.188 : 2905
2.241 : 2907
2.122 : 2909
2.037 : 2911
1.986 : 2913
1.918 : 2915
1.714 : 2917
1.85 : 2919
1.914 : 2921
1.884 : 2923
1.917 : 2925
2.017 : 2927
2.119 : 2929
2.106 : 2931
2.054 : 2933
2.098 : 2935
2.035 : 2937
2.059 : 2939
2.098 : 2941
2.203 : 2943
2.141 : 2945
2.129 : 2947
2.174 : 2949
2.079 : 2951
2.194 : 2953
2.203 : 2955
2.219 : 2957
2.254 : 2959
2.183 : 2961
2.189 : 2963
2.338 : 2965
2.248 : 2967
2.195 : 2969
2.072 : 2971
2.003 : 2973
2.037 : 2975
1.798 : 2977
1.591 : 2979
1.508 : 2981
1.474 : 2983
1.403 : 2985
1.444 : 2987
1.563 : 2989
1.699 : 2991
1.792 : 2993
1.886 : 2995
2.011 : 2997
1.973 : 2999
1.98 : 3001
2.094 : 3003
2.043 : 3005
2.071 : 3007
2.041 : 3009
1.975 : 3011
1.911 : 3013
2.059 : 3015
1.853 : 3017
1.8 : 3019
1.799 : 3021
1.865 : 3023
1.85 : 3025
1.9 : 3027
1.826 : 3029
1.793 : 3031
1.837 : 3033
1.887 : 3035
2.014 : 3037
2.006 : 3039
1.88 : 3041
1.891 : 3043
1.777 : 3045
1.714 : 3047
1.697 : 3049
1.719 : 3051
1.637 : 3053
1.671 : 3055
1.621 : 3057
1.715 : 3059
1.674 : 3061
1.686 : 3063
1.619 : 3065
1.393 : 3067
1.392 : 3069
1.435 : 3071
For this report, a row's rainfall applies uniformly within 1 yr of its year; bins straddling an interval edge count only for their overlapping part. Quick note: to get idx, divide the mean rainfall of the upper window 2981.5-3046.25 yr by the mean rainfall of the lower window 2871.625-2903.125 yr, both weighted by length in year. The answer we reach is 0.77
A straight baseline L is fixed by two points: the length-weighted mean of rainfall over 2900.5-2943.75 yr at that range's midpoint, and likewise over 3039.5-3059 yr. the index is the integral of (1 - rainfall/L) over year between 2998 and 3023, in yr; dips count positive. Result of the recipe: -1.7 yr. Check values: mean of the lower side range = 2.05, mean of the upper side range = 1.74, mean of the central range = 1.96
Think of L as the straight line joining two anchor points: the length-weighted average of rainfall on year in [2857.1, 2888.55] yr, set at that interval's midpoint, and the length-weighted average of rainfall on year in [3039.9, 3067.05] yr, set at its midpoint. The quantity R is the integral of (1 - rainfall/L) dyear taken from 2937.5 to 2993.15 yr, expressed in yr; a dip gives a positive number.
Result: -3.21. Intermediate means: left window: 2.04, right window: 1.7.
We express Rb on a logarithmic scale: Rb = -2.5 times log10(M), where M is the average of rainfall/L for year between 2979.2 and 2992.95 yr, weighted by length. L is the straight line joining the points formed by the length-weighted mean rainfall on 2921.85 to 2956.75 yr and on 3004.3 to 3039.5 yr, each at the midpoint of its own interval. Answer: 0.28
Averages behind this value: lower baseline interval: 2.09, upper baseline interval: 1.92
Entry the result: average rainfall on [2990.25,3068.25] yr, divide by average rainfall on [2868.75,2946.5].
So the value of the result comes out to 0.84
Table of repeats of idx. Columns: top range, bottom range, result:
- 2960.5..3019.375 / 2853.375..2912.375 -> 0.88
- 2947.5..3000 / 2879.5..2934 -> 0.89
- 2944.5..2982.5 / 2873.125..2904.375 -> 0.86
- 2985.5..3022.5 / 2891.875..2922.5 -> 0.87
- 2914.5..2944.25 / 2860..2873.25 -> 1.17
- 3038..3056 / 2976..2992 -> 1.14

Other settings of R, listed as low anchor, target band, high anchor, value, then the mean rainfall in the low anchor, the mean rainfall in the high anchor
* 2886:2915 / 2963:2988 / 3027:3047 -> 2.6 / 2.31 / 1.87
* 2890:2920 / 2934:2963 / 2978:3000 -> -3.4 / 2.2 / 1.67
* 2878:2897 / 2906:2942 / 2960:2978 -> 4.4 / 2.43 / 2.12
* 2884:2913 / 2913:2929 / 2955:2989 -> 2.2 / 2.34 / 1.93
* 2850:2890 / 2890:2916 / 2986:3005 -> -3.2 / 2.08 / 1.84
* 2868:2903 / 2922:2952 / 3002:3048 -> 1.5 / 2.35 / 1.91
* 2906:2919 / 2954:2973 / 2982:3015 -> -3.0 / 1.99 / 1.84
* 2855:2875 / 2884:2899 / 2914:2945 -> -4.7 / 1.79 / 2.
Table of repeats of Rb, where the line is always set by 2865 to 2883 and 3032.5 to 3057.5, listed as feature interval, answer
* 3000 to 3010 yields -0.097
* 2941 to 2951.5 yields -0.089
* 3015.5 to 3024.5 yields 0.000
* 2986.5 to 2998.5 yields 0.082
